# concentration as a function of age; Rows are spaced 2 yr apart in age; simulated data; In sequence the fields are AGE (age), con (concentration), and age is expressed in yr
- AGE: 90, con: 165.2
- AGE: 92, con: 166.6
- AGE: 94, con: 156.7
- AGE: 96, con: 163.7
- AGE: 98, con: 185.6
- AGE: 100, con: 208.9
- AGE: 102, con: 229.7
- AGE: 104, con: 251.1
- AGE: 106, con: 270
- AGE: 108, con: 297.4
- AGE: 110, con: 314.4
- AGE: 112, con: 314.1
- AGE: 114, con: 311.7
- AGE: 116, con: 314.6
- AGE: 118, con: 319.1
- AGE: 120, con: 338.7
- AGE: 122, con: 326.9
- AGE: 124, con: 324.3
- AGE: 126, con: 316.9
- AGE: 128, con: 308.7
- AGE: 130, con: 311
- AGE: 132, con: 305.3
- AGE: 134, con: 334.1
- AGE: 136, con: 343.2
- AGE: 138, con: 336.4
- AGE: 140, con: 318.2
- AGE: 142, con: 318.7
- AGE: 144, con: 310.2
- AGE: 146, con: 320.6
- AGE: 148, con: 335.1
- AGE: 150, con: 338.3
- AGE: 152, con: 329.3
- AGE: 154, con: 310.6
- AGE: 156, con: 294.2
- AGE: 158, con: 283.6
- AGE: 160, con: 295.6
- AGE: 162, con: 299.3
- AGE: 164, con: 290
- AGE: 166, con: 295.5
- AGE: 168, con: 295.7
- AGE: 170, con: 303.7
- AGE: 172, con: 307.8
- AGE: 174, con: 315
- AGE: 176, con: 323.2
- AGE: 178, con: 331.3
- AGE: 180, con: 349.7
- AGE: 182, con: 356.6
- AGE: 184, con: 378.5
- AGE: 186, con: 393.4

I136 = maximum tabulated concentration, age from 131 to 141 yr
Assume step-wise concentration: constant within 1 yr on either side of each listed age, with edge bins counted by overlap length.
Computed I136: 343.2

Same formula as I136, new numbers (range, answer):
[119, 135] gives 338.7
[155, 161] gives 295.6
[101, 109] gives 297.4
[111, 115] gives 314.1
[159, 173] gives 307.8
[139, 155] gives 338.3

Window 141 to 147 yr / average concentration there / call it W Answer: 316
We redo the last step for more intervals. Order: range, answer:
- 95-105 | 208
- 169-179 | 316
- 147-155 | 328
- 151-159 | 304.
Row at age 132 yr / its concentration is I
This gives 305.3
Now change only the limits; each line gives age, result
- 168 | 295.7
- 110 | 314.4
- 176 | 323.2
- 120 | 338.7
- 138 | 336.4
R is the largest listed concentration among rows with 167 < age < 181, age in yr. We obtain 349.7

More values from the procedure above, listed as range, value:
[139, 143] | 318.7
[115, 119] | 319.1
